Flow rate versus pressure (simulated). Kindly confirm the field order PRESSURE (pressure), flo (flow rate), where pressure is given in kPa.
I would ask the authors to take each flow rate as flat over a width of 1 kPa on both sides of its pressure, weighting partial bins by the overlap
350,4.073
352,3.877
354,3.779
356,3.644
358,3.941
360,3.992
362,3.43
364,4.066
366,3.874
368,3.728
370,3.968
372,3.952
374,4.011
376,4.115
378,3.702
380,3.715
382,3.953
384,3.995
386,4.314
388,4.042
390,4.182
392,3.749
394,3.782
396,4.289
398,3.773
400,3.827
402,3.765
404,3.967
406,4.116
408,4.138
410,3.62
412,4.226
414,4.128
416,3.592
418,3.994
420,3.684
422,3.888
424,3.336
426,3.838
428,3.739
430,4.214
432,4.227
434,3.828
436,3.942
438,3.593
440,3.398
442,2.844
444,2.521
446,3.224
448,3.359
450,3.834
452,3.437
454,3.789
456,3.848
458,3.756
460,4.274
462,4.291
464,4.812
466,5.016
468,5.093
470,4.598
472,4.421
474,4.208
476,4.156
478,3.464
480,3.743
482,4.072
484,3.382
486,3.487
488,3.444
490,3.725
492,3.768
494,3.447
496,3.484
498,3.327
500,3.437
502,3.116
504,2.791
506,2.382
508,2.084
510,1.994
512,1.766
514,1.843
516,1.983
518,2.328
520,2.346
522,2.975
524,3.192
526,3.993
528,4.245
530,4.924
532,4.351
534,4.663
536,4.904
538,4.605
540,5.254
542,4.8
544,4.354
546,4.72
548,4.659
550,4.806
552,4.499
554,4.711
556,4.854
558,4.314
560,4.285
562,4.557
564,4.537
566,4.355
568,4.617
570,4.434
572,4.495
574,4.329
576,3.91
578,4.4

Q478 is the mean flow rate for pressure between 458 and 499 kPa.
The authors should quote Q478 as 4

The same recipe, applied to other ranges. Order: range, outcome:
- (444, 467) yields 3.9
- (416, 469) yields 3.83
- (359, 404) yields 3.92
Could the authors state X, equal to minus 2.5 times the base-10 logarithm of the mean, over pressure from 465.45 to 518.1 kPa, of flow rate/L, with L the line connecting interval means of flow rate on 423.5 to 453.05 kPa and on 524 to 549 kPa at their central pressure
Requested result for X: 0.21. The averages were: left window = 3.56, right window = 4.57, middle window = 3.36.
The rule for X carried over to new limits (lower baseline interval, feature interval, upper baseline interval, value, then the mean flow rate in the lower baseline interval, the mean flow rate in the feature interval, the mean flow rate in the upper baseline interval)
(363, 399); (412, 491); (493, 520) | -0.21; 3.96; 3.86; 2.6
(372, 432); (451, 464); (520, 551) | 0.04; 3.93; 3.97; 4.36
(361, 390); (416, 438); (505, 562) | 0.01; 3.93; 3.84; 3.79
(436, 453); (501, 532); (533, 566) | 0.44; 3.32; 2.85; 4.65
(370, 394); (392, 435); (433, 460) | -0.04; 3.97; 3.9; 3.52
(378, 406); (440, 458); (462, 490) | 0.20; 3.95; 3.38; 4.14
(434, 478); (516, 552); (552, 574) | 0.06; 3.91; 4.13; 4.51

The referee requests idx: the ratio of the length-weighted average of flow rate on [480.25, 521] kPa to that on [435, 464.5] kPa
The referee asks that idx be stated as 0.8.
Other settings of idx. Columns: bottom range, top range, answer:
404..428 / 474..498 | 0.95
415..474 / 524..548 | 1.18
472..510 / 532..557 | 1.39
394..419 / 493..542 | 0.85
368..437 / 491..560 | 0.94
